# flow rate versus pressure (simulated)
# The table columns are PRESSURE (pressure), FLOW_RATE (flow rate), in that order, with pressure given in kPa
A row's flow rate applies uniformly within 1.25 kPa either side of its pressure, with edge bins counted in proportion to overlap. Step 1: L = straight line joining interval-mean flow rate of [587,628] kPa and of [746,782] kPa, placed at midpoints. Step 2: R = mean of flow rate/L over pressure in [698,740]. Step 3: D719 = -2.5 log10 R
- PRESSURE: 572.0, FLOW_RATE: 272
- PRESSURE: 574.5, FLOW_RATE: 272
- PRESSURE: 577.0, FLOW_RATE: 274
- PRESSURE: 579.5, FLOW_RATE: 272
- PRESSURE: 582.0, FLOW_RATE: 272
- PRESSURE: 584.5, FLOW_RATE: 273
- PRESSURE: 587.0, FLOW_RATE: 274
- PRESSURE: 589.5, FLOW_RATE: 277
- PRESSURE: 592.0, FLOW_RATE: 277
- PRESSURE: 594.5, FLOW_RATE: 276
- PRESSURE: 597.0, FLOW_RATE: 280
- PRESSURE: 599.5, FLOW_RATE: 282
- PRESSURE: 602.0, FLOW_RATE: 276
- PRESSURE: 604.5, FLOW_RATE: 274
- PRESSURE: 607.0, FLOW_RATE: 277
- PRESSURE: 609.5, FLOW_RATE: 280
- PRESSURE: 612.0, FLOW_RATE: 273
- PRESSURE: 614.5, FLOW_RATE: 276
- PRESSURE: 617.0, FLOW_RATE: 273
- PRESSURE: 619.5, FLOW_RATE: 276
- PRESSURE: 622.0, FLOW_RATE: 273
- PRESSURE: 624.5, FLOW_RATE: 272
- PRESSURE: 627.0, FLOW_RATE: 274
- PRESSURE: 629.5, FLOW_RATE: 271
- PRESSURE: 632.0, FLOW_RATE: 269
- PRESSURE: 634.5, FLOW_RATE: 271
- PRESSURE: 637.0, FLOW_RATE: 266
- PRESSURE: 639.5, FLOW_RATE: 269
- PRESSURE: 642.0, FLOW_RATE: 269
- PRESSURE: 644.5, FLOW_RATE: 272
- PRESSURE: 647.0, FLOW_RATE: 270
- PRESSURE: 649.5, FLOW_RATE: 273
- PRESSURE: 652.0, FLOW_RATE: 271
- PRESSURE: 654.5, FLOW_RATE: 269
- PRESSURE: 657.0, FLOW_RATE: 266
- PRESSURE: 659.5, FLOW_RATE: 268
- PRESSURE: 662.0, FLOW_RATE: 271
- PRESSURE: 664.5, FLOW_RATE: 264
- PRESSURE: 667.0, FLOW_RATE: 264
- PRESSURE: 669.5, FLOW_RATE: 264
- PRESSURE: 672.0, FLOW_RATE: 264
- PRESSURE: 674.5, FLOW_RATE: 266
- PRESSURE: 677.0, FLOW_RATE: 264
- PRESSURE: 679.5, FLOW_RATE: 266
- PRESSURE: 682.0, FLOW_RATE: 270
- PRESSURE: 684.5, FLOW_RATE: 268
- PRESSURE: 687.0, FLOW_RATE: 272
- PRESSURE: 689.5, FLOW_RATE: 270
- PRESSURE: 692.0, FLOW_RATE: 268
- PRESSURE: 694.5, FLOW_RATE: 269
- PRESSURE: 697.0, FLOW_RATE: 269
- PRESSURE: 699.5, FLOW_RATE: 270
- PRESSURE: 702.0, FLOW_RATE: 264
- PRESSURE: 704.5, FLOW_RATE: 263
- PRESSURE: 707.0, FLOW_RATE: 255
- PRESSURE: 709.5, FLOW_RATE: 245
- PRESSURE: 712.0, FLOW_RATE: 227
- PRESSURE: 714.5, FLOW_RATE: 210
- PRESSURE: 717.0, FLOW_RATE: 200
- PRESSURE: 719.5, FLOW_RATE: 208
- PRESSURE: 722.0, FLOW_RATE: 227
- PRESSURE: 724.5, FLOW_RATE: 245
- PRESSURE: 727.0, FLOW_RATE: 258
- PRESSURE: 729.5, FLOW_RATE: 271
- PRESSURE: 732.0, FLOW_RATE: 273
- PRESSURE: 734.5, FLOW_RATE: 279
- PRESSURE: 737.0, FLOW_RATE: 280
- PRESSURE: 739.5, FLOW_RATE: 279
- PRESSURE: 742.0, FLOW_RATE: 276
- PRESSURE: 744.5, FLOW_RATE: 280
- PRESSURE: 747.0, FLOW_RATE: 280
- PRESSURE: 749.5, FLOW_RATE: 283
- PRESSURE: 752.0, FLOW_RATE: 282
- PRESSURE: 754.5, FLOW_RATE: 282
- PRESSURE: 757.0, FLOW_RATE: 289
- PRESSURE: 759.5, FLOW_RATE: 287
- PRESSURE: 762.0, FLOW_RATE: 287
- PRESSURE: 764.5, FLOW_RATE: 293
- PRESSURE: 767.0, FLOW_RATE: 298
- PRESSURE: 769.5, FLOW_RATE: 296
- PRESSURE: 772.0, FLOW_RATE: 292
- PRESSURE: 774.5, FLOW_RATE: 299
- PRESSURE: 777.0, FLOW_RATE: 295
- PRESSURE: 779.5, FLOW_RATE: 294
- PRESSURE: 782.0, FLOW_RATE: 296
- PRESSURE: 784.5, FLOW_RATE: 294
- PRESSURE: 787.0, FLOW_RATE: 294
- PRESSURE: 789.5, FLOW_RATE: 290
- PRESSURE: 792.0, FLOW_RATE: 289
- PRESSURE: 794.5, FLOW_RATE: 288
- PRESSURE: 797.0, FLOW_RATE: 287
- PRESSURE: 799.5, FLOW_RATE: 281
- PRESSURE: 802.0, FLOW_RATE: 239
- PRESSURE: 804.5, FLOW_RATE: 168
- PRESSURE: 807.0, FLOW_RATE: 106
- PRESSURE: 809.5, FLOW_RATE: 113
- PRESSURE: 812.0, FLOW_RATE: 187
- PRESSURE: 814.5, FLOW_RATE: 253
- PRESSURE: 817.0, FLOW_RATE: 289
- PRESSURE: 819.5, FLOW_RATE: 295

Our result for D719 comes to 0.15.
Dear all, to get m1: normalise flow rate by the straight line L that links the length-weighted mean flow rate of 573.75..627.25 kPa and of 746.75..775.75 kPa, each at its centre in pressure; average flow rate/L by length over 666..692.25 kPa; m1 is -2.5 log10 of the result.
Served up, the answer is 0.06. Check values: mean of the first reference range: 275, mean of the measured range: 267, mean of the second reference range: 289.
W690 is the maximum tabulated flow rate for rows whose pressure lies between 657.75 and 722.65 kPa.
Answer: 272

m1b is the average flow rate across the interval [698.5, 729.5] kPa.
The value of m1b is 240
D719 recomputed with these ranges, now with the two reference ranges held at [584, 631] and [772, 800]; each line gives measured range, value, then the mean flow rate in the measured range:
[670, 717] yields 0.10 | 258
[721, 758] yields 0.06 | 272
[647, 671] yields 0.05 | 268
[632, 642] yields 0.04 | 269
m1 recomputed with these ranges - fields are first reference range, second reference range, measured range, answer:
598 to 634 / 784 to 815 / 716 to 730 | 0.08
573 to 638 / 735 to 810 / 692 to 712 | 0.05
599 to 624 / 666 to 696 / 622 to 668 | 0.01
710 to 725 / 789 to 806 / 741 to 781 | -0.19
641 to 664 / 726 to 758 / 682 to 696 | 0.01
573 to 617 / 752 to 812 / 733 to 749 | -0.04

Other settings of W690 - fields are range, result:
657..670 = 271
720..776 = 299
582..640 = 282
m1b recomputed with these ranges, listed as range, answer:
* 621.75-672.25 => 269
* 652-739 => 259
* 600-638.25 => 274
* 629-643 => 269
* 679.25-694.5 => 269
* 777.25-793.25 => 293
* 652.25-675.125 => 266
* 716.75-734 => 244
